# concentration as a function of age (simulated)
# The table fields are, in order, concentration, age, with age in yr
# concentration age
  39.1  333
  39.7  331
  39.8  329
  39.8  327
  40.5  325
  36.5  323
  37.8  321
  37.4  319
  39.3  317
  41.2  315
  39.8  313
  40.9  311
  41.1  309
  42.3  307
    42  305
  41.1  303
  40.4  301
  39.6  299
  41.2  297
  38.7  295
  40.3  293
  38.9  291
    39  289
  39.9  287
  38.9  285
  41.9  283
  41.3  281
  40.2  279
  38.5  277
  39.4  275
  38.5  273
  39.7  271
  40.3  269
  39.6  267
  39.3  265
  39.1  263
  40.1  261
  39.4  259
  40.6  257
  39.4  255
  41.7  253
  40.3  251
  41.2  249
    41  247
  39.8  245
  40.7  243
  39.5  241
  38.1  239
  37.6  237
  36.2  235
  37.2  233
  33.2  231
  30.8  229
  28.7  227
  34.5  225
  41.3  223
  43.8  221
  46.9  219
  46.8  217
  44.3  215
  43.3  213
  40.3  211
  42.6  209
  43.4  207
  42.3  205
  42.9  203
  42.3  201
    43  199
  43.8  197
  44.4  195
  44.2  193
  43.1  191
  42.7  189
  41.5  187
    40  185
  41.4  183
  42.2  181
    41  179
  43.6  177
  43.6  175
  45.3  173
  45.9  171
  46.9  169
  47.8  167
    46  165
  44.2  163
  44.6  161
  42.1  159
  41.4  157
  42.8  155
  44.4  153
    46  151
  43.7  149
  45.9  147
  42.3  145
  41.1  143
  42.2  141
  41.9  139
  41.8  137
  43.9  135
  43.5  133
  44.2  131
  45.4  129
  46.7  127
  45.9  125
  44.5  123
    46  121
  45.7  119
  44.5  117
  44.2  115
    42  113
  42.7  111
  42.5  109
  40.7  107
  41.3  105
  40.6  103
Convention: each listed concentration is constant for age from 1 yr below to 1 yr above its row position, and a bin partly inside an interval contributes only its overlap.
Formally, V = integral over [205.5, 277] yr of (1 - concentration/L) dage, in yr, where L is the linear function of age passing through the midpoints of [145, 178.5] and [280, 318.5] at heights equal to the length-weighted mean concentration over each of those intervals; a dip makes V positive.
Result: 4.1 yr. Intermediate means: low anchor 44.5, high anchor 40.4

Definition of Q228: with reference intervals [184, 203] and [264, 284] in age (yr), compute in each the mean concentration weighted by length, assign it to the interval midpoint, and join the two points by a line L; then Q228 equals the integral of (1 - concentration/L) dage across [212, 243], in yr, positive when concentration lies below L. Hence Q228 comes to 2.0 yr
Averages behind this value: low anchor 42.8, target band 38.9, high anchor 39.9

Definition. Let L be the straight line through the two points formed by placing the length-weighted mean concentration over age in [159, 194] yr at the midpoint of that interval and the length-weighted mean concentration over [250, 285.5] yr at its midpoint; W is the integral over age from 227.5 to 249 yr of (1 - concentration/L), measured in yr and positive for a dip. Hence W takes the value 2.0 yr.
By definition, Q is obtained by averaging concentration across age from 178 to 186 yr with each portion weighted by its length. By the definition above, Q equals 41.2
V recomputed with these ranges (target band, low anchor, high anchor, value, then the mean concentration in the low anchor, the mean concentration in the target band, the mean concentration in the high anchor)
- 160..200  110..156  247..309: -1.0 yr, 44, 43.8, 40.1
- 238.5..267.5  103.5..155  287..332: 0.7 yr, 43.7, 40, 39.9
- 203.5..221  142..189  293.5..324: -0.5 yr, 43.6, 43.7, 40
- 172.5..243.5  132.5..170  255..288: 1.6 yr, 43.8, 41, 39.8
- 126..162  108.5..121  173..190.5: -0.3 yr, 43.8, 43.5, 42.2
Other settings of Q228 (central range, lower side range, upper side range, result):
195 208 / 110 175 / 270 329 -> -0.1 yr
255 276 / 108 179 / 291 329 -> 0.8 yr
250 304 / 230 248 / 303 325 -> -1.2 yr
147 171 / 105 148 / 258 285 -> -1.1 yr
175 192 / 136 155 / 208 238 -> -0.3 yr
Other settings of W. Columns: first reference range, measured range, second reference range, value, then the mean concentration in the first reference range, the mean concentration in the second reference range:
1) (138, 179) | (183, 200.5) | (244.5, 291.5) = 0.01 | 44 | 39.9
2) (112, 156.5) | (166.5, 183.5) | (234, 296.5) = -0.60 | 44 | 39.7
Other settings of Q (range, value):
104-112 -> 41.8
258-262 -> 39.8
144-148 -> 44.1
